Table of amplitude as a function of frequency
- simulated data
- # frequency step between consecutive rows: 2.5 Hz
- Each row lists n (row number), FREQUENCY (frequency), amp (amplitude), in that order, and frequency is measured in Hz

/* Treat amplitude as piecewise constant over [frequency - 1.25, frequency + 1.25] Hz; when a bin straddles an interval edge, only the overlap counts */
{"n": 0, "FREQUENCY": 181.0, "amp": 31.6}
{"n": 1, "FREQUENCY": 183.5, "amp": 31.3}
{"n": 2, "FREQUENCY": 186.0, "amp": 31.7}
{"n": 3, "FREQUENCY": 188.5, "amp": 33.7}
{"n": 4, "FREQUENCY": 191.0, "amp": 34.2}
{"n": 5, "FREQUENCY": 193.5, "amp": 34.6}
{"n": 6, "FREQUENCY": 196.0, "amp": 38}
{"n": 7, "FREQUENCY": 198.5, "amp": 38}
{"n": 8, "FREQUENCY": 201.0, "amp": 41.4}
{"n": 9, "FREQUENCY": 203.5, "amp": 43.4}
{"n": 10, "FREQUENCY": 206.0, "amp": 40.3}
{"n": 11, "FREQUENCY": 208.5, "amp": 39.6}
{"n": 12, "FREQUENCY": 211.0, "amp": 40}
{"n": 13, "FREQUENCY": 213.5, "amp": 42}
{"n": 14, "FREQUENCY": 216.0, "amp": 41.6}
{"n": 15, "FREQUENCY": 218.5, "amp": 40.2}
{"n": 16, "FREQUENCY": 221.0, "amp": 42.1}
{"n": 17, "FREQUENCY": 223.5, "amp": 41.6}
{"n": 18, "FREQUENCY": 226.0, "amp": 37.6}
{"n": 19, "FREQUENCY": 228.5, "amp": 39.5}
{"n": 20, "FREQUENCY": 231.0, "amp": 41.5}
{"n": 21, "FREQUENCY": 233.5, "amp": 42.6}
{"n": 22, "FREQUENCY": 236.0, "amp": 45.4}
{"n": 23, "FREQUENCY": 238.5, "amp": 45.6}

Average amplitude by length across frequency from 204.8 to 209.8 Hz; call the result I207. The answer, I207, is 39.9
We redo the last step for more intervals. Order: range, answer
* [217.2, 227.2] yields 40.4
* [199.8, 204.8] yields 42.4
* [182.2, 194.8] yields 33.1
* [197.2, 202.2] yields 39.7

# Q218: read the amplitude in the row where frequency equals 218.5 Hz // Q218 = 40.2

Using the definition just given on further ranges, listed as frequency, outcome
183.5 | 31.3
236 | 45.4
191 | 34.2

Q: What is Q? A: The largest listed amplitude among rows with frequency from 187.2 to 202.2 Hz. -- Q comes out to 41.4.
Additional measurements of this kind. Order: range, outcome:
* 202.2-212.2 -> 43.4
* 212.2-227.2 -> 42.1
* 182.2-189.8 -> 33.7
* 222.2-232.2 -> 41.6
